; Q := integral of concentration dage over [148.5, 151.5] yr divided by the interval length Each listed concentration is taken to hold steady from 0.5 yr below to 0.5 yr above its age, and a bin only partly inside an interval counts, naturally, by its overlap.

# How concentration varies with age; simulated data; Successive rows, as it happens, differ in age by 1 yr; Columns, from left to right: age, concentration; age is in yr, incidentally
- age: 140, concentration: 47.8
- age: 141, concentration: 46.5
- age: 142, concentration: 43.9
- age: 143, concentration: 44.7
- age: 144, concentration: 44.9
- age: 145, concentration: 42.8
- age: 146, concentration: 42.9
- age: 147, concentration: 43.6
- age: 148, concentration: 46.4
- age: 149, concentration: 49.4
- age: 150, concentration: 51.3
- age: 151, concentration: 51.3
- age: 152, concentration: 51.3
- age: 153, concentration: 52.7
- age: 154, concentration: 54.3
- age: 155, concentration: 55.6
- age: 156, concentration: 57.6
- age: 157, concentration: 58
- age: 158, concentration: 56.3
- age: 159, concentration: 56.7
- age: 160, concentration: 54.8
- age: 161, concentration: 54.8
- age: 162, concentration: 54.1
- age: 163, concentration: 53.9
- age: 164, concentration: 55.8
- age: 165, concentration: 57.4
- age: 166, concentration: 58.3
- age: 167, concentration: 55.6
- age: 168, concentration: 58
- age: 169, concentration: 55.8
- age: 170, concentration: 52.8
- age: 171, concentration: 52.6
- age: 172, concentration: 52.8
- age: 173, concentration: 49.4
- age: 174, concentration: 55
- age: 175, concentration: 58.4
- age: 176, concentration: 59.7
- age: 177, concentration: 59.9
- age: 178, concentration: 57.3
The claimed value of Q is 50.7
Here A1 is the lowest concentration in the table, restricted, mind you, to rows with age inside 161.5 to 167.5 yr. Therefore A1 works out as 53.9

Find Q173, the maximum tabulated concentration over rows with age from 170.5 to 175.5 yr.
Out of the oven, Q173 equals 58.4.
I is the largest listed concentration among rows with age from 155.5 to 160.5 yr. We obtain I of 58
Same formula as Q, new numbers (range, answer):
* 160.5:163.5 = 54.3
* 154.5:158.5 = 56.9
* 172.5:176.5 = 55.6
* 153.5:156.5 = 55.8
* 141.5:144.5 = 44.5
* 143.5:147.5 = 43.5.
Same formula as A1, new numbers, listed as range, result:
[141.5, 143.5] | 43.9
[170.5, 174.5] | 49.4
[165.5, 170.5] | 52.8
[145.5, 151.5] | 42.9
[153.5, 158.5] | 54.3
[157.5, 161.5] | 54.8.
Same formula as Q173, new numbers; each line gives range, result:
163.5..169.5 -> 58.3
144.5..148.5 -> 46.4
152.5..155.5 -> 55.6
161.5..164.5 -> 55.8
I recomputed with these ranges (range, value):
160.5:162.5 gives 54.8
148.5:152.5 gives 51.3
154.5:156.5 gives 57.6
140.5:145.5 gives 46.5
